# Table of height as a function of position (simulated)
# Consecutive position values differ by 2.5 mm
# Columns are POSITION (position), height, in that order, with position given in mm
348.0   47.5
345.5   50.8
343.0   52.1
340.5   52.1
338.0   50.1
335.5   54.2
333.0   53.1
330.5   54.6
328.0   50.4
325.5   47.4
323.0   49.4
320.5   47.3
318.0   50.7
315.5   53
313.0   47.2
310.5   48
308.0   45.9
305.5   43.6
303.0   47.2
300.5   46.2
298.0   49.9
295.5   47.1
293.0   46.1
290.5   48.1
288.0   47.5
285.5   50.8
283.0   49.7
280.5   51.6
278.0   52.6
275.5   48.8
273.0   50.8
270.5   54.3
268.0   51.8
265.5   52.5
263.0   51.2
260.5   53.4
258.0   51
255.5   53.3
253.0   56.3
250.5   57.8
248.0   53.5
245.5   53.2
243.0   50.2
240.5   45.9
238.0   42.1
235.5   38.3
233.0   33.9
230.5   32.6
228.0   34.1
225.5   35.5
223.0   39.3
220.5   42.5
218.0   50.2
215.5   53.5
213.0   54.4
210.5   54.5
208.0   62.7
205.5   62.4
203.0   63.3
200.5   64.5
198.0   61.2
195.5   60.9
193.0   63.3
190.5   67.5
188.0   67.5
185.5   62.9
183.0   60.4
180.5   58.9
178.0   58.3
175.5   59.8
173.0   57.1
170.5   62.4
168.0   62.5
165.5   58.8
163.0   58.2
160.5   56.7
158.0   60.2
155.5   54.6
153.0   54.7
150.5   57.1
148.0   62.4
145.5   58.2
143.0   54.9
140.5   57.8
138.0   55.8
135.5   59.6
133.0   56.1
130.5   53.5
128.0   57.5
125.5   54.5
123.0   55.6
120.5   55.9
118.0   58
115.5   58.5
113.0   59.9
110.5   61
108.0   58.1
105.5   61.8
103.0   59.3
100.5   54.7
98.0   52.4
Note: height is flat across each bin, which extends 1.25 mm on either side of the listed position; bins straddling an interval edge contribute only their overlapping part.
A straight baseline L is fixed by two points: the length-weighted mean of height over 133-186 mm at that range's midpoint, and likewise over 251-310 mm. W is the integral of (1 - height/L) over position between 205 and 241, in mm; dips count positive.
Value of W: 6.0 mm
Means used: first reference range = 58.5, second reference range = 50.1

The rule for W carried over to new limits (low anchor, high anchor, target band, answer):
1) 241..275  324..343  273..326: 3.69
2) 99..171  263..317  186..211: -4.02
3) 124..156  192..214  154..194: -1.05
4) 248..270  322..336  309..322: 0.66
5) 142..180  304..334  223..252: 5.68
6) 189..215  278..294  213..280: 8.31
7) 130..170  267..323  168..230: -1.67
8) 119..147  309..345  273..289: 0.54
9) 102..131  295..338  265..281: -0.21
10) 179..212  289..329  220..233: 4.94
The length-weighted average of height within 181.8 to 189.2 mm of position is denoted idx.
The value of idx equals 63.6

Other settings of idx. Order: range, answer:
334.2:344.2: 52.1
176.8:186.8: 60.2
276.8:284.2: 51.3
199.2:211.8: 61.5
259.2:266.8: 52.4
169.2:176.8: 59.8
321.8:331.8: 50.5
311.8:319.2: 50.3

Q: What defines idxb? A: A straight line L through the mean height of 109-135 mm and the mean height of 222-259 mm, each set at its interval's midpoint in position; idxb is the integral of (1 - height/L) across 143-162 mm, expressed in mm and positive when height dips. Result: -1.2 mm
